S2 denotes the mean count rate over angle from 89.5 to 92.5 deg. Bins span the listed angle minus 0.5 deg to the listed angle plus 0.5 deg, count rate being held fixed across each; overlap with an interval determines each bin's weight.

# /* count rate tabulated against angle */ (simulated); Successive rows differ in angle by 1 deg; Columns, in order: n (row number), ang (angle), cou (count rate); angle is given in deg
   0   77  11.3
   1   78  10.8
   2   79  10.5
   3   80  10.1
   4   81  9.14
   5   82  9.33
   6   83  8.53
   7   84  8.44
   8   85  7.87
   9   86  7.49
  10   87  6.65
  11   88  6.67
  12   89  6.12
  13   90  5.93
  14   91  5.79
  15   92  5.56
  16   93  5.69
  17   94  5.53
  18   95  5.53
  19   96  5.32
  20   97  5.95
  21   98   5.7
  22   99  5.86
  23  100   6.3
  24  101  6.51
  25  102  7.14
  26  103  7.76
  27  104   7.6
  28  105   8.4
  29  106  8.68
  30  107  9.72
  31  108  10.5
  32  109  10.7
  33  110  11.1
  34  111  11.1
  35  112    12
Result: 5.76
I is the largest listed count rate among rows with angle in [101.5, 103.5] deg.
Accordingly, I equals 7.76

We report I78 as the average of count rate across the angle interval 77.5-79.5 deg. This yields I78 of 10.7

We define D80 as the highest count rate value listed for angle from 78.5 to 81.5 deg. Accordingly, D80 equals 10.5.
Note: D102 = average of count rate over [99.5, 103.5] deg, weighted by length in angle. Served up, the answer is 6.93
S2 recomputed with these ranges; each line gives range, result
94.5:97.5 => 5.6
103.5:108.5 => 8.98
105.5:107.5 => 9.2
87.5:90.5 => 6.24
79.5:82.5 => 9.52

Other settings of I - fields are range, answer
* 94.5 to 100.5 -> 6.3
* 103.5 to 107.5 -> 9.72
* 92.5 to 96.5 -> 5.69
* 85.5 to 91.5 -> 7.49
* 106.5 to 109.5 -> 10.7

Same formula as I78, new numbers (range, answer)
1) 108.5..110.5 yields 10.9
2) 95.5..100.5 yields 5.83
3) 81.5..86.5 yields 8.33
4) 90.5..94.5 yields 5.64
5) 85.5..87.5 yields 7.07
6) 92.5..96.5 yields 5.52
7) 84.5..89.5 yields 6.96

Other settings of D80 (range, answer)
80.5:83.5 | 9.33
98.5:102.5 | 7.14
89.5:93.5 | 5.93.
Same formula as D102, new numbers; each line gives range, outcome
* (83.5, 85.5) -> 8.15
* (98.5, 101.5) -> 6.22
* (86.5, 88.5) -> 6.66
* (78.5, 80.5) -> 10.3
